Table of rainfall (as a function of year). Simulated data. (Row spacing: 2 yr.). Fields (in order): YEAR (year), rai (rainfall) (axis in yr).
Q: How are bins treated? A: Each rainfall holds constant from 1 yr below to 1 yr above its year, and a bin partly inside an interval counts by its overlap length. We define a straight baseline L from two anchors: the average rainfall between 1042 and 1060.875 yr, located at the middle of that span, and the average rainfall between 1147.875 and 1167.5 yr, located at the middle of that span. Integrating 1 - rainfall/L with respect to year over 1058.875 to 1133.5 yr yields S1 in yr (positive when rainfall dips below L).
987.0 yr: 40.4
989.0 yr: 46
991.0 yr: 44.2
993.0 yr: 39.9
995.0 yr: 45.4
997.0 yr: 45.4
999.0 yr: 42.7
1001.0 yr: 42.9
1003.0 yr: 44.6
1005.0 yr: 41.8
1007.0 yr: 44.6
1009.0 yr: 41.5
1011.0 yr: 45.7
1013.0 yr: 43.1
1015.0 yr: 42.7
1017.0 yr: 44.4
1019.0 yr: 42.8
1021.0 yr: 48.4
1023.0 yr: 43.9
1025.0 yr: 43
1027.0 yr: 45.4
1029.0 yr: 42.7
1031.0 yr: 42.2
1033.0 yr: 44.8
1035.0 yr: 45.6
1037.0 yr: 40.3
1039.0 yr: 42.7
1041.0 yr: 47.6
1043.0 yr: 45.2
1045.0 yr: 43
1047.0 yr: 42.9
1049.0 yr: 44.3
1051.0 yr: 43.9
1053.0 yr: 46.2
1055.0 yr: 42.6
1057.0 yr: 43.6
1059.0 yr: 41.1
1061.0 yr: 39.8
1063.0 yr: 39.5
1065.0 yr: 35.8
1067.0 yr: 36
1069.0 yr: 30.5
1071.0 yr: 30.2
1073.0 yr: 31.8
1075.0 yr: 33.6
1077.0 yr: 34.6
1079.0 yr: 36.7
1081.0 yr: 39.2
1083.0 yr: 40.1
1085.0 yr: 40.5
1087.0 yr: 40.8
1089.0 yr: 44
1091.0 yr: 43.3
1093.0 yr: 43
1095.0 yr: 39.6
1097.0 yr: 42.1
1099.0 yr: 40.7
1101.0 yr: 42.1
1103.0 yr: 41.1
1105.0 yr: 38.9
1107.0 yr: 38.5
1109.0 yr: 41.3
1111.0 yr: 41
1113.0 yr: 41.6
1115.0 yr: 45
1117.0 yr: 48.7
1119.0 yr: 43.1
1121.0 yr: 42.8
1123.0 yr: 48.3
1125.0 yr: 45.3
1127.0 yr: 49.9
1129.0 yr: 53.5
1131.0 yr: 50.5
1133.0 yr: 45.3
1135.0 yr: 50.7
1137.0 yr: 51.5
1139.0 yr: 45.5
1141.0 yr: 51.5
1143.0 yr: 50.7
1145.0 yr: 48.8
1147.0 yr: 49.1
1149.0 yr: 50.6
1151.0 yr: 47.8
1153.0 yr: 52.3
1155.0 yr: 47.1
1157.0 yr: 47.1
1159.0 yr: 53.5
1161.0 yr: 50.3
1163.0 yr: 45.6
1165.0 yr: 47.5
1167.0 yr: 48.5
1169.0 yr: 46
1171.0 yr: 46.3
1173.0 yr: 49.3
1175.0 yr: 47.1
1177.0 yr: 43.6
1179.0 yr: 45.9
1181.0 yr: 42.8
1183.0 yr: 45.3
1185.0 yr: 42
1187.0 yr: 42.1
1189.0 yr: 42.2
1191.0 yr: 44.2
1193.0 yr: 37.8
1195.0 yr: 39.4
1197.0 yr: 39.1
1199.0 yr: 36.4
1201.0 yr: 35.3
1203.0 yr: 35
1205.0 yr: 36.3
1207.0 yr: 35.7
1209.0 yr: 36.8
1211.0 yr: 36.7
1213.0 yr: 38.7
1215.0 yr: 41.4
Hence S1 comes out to 7.9 yr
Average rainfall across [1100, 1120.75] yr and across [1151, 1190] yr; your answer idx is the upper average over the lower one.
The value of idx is 1.11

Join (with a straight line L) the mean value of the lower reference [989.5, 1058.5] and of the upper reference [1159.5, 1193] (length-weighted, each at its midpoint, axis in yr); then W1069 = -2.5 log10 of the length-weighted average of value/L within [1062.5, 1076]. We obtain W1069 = 0.297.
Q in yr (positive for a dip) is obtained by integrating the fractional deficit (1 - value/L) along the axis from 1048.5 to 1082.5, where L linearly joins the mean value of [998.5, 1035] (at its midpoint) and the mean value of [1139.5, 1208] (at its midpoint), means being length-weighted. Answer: 4.59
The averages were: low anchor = 43.8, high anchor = 44.8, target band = 38.1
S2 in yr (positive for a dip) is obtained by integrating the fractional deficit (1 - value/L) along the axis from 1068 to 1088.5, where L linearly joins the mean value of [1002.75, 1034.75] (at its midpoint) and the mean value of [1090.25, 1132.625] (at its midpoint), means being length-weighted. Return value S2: 3.67 yr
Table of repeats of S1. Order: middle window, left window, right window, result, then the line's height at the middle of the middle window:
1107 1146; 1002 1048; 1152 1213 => -3.1 yr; 43.4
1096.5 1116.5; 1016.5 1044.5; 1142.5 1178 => 2.2 yr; 46.6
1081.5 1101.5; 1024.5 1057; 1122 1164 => 2.2 yr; 46.6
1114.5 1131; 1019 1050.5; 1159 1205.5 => -1.4 yr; 43.6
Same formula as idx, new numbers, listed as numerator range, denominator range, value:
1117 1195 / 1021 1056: 1.07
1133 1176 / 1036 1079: 1.23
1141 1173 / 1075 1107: 1.22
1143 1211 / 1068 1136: 1.06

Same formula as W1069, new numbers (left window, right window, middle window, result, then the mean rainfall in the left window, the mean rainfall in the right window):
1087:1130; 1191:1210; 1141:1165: -0.22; 43.5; 37.3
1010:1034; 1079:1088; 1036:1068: 0.00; 44.1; 39.8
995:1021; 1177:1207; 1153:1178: -0.17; 43.8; 40.2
